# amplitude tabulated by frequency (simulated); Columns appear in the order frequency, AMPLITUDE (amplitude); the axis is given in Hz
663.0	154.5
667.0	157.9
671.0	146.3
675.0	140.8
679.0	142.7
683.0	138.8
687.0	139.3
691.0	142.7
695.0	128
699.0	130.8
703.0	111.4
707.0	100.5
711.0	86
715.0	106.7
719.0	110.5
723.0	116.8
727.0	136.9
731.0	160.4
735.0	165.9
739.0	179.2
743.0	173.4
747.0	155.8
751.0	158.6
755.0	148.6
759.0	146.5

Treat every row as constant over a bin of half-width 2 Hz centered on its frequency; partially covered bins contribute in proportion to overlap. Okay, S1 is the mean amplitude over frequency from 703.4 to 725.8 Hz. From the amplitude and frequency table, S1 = 106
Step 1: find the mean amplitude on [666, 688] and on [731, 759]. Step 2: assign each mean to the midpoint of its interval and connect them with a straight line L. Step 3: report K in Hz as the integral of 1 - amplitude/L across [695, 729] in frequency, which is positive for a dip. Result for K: 8.85 Hz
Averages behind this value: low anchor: 144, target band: 113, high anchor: 162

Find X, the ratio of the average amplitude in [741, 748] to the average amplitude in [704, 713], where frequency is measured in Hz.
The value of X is 1.74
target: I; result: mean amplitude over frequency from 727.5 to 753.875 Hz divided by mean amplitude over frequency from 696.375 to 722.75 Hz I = 1.5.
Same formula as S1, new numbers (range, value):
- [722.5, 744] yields 157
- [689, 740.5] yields 128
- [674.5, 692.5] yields 141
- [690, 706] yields 126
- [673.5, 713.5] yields 126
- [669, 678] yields 143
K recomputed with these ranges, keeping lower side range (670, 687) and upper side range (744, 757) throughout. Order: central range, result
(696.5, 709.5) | 2.90 Hz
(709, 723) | 4.30 Hz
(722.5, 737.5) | 0.28 Hz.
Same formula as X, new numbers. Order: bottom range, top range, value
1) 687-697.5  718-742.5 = 1.09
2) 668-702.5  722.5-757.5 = 1.13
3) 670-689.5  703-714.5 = 0.69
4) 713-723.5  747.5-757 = 1.39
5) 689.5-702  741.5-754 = 1.22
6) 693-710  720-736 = 1.22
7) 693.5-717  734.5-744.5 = 1.58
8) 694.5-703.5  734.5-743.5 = 1.40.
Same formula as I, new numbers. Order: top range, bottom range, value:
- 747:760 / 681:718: 1.27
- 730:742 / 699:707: 1.49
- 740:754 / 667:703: 1.18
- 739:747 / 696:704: 1.38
